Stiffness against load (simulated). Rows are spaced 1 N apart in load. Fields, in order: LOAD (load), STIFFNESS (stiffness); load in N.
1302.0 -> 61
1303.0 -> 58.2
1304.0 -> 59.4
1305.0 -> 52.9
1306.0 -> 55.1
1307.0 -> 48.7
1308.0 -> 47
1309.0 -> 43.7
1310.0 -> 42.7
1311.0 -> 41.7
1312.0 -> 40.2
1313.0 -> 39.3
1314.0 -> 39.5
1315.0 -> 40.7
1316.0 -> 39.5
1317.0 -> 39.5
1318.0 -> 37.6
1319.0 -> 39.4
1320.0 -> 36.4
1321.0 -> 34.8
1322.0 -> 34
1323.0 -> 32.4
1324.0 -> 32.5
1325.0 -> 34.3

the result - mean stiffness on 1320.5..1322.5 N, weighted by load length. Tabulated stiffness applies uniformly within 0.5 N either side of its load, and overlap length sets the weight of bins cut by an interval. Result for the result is 34.4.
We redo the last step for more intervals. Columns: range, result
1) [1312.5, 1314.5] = 39.4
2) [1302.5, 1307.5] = 54.9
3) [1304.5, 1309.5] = 49.5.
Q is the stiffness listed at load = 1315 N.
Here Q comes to 40.7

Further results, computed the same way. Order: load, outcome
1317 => 39.5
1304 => 59.4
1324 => 32.5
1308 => 47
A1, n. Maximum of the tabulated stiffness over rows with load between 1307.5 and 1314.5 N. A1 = 47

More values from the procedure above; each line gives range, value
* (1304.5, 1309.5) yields 55.1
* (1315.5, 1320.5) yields 39.5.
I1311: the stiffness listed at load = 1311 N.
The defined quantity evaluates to 41.7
